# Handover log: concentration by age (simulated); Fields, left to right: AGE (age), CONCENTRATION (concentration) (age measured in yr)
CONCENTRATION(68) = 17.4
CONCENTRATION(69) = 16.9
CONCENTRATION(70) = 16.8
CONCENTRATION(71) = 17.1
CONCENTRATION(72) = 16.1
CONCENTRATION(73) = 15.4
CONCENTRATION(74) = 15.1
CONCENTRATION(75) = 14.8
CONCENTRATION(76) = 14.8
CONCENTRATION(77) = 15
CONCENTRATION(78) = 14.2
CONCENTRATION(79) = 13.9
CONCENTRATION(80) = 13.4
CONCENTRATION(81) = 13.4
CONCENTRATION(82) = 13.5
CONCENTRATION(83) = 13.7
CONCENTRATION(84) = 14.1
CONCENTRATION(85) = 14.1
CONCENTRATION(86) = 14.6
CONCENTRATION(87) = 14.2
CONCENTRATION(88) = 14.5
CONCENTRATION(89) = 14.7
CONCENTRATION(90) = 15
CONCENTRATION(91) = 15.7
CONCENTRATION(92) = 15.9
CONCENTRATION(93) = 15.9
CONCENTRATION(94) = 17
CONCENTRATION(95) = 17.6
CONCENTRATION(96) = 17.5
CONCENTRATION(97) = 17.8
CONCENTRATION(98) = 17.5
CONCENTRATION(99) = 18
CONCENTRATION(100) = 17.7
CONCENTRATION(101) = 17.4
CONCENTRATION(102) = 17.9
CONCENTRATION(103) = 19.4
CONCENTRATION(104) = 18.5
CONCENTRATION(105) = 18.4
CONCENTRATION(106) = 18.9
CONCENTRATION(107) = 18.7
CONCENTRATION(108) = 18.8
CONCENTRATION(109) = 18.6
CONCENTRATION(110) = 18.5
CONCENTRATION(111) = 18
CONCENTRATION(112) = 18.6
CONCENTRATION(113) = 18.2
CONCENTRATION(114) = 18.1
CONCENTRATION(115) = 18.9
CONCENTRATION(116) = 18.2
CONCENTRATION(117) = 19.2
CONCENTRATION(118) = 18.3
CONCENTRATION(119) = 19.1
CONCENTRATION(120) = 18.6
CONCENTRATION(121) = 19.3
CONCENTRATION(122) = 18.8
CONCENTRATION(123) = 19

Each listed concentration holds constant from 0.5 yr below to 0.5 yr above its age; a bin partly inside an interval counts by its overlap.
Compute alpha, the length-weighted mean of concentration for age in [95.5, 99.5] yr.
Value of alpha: 17.7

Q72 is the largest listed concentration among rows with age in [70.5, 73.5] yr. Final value 17.1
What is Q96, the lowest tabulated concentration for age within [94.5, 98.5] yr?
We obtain 17.5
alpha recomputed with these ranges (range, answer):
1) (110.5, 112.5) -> 18.3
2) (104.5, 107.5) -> 18.7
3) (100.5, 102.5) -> 17.6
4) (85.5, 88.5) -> 14.4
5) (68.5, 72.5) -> 16.7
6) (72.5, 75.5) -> 15.1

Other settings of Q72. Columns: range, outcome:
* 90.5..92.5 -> 15.9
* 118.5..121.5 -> 19.3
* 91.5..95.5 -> 17.6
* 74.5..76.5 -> 14.8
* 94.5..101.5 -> 18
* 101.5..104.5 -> 19.4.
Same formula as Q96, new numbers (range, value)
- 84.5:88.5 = 14.1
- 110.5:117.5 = 18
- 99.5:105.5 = 17.4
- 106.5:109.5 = 18.6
